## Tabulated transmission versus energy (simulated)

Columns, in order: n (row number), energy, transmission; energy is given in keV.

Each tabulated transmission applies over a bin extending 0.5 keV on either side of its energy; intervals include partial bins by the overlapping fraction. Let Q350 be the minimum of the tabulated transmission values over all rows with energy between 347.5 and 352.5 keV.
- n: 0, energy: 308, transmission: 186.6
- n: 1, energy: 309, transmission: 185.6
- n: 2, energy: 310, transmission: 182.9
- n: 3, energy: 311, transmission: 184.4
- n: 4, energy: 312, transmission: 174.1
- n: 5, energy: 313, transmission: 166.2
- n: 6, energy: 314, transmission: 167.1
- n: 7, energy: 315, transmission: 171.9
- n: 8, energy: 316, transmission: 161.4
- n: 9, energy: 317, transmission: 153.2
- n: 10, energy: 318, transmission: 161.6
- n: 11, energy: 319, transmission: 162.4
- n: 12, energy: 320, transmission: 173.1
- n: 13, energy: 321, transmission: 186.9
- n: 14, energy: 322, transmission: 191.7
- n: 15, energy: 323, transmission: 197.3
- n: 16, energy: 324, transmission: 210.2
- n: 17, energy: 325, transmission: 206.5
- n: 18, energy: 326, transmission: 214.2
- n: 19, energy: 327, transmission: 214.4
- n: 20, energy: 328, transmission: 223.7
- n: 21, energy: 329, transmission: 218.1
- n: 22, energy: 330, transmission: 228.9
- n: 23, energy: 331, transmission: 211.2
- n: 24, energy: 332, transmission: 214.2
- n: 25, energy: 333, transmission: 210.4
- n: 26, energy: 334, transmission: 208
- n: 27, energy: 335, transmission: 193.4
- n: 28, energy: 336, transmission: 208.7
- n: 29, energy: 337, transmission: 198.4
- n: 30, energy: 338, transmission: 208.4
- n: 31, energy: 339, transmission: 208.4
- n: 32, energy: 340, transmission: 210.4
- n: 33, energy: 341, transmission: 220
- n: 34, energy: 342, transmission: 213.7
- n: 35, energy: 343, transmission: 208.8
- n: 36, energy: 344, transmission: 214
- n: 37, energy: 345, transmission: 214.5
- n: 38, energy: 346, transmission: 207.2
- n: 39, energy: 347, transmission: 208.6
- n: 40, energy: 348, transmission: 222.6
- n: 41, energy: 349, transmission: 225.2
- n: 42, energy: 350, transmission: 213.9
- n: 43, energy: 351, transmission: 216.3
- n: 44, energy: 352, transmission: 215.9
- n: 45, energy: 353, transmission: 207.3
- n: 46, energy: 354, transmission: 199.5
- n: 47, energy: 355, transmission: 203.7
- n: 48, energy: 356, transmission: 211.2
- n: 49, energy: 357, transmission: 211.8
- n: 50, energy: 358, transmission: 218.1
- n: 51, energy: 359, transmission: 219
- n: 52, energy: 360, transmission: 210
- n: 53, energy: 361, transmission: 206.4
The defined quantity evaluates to 213.9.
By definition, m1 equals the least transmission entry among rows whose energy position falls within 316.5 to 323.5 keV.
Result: 153.2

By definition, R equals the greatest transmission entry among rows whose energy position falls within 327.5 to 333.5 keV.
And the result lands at 228.9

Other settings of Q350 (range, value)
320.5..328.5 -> 186.9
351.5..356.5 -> 199.5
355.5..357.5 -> 211.2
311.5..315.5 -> 166.2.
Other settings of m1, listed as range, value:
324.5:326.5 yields 206.5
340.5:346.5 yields 207.2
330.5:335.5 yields 193.4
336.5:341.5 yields 198.4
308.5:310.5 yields 182.9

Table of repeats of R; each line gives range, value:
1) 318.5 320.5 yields 173.1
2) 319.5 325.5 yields 210.2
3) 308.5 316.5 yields 185.6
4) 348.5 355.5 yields 225.2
